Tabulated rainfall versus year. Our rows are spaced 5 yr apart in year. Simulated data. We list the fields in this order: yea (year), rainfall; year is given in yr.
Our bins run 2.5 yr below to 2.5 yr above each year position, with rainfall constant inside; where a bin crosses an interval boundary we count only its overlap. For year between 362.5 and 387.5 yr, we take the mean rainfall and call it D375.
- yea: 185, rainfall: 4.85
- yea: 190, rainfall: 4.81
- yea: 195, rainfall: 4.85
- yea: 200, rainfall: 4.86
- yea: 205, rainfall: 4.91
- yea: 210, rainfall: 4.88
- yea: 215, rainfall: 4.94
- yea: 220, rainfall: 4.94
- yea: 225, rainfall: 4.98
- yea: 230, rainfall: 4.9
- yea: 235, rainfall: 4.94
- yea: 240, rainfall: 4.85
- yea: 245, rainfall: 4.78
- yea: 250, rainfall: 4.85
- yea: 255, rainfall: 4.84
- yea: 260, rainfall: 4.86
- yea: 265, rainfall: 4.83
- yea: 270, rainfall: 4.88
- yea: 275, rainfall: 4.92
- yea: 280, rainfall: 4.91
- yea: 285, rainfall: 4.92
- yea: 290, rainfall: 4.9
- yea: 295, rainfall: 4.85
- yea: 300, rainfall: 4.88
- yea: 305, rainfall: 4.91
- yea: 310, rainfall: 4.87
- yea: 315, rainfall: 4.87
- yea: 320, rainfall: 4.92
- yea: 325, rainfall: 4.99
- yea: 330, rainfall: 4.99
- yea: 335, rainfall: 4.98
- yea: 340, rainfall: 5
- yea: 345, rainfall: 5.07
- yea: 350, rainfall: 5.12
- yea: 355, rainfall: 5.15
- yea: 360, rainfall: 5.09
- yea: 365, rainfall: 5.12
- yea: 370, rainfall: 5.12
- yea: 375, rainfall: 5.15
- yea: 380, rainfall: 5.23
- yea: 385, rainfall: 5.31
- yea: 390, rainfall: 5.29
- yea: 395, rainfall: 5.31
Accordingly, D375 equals 5.19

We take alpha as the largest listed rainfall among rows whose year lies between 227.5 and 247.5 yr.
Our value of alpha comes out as 4.94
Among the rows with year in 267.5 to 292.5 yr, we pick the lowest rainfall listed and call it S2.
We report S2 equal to 4.88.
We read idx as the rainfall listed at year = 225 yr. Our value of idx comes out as 4.98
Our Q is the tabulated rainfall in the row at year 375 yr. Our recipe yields 5.15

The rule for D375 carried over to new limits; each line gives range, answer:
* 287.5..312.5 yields 4.88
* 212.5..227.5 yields 4.95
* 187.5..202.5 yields 4.84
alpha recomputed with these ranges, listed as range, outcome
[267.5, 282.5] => 4.92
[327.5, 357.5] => 5.15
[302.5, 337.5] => 4.99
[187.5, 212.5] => 4.91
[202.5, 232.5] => 4.98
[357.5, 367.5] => 5.12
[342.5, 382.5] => 5.23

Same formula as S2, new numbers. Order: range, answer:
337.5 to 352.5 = 5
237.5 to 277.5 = 4.78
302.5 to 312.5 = 4.87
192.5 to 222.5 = 4.85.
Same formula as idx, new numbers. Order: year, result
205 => 4.91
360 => 5.09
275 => 4.92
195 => 4.85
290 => 4.9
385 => 5.31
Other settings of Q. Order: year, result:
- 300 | 4.88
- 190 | 4.81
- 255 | 4.84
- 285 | 4.92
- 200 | 4.86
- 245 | 4.78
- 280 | 4.91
